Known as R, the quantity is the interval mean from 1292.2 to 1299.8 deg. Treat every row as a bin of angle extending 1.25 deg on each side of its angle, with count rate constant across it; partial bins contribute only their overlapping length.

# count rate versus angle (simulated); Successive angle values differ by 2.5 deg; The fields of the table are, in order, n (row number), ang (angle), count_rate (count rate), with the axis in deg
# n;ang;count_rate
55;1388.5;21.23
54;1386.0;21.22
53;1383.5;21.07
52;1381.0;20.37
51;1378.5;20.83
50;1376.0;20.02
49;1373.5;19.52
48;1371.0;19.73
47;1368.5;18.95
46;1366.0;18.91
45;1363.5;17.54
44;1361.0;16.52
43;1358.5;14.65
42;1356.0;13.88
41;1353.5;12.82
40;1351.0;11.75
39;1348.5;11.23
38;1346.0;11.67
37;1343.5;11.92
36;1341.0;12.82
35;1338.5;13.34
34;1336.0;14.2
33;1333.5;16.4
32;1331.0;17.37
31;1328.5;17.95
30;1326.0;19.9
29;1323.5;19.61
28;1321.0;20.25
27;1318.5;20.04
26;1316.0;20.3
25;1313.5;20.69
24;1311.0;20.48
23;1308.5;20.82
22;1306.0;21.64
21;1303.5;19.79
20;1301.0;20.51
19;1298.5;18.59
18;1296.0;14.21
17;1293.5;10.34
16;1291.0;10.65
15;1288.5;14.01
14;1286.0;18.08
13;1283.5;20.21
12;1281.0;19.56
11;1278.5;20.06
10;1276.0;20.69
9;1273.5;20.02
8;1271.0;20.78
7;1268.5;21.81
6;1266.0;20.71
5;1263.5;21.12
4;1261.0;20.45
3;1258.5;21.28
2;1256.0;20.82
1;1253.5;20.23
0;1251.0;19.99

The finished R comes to 14.4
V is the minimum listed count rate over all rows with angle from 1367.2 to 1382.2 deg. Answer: 18.95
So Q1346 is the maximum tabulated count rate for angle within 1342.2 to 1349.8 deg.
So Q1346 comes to 11.92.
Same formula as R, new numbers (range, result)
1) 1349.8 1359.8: 13.3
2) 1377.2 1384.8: 20.8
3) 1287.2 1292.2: 12.4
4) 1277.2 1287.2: 19.5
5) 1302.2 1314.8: 20.7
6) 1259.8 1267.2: 20.8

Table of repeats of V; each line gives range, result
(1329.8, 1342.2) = 12.82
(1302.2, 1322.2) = 19.79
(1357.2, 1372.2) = 14.65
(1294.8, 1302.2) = 14.21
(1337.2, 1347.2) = 11.67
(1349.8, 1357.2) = 11.75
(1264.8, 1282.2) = 19.56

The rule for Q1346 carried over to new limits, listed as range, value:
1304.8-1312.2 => 21.64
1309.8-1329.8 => 20.69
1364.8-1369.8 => 18.95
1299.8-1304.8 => 20.51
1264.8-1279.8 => 21.81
